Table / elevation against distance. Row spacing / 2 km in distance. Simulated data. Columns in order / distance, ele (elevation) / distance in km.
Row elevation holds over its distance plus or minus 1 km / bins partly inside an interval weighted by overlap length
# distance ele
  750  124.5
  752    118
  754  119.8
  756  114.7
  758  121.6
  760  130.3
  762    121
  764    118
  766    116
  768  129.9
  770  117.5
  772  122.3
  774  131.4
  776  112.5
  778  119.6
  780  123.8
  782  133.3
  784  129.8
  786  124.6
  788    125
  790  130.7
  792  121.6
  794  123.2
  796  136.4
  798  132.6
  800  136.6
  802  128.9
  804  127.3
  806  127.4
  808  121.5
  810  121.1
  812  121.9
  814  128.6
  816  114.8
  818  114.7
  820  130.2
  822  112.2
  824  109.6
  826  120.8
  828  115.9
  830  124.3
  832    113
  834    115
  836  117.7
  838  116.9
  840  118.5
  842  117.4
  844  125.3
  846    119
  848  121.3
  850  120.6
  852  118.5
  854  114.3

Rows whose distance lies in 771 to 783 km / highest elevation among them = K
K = 133.3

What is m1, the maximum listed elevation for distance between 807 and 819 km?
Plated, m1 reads 128.6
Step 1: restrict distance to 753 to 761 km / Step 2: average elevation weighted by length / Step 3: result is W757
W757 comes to 122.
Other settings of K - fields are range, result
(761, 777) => 131.4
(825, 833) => 124.3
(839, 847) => 125.3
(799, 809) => 136.6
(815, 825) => 130.2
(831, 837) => 117.7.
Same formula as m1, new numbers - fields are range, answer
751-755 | 119.8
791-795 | 123.2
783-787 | 129.8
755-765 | 130.3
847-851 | 121.3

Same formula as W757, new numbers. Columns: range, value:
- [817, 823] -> 119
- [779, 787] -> 128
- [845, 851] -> 120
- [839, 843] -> 118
